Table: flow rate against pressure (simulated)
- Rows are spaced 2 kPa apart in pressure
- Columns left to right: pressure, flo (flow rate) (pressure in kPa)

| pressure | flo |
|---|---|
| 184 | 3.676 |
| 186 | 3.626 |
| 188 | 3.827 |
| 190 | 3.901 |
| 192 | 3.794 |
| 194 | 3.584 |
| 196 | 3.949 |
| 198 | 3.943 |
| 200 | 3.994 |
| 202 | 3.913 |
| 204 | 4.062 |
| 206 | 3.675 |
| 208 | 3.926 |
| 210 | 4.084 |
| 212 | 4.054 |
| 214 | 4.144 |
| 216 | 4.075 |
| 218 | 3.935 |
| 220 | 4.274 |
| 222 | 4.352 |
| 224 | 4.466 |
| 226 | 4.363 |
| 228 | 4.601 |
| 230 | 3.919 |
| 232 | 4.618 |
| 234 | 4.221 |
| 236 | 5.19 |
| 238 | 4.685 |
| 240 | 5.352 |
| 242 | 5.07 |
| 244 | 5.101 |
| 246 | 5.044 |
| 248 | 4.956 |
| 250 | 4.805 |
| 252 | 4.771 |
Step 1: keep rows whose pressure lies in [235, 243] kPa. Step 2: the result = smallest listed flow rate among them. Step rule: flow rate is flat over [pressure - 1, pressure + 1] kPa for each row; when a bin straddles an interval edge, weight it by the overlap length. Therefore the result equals 4.685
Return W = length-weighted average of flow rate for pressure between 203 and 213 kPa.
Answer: 3.96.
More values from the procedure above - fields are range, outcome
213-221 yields 4.11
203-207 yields 3.87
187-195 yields 3.78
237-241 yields 5.02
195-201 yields 3.96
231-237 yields 4.68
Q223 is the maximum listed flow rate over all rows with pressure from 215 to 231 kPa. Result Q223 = 4.601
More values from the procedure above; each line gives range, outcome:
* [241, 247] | 5.101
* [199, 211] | 4.084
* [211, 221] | 4.274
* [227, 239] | 5.19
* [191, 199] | 3.949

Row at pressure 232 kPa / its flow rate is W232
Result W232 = 4.618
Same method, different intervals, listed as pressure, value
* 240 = 5.352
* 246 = 5.044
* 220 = 4.274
